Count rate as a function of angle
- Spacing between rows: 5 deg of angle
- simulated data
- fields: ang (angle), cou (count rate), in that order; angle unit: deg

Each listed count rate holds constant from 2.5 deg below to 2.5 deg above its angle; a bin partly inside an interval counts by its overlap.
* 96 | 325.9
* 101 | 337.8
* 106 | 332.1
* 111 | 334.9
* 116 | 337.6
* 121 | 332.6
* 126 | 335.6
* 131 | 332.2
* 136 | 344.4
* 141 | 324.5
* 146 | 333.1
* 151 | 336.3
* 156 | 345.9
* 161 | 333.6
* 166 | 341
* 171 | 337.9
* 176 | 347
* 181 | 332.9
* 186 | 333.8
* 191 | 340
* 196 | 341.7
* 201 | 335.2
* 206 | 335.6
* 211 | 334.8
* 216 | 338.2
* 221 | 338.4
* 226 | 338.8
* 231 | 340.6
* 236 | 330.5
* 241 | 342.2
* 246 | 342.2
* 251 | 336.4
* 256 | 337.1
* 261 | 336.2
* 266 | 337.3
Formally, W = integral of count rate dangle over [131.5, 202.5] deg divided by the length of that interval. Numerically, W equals 338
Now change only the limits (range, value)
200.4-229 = 337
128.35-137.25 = 337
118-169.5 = 336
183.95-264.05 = 338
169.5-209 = 338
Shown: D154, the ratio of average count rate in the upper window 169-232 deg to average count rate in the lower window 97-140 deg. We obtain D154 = 1.01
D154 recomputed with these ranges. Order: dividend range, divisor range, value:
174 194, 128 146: 1.01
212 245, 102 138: 1.01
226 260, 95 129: 1.01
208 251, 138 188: 1.00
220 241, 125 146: 1.01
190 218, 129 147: 1.01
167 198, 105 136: 1.01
